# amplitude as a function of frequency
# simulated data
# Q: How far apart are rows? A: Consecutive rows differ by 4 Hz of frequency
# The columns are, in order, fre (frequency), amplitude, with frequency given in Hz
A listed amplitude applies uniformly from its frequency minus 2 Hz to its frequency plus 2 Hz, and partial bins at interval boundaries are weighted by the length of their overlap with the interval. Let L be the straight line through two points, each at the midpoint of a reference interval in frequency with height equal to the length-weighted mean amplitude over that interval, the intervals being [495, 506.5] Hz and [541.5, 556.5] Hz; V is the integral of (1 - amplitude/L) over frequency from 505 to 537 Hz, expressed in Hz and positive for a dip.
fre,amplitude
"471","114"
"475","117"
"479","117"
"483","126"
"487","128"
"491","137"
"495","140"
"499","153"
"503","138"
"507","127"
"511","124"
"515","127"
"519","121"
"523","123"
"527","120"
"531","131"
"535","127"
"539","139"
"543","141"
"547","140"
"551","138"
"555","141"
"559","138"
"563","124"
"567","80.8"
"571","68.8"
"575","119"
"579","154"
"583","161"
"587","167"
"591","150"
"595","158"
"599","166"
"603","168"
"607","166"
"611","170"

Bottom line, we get 3.67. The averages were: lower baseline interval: 142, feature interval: 125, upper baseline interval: 140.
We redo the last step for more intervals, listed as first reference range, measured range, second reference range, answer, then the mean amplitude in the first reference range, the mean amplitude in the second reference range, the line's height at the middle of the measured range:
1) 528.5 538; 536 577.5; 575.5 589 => 5.21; 130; 156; 142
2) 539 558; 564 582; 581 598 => 5.01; 140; 159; 152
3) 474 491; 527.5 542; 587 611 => 1.00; 124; 163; 141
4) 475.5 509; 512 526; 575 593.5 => 1.54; 133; 154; 139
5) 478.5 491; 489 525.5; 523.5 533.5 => -1.78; 127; 125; 126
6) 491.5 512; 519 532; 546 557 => 1.38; 137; 140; 138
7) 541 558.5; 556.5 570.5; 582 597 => 3.41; 140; 159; 146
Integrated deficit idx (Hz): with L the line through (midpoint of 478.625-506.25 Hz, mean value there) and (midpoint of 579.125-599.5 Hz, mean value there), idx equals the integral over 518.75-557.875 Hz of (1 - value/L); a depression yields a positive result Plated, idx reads 3.7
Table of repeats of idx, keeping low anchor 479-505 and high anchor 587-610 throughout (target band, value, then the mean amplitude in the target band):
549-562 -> 1.2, 138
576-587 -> 0.2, 156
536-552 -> 1.1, 139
